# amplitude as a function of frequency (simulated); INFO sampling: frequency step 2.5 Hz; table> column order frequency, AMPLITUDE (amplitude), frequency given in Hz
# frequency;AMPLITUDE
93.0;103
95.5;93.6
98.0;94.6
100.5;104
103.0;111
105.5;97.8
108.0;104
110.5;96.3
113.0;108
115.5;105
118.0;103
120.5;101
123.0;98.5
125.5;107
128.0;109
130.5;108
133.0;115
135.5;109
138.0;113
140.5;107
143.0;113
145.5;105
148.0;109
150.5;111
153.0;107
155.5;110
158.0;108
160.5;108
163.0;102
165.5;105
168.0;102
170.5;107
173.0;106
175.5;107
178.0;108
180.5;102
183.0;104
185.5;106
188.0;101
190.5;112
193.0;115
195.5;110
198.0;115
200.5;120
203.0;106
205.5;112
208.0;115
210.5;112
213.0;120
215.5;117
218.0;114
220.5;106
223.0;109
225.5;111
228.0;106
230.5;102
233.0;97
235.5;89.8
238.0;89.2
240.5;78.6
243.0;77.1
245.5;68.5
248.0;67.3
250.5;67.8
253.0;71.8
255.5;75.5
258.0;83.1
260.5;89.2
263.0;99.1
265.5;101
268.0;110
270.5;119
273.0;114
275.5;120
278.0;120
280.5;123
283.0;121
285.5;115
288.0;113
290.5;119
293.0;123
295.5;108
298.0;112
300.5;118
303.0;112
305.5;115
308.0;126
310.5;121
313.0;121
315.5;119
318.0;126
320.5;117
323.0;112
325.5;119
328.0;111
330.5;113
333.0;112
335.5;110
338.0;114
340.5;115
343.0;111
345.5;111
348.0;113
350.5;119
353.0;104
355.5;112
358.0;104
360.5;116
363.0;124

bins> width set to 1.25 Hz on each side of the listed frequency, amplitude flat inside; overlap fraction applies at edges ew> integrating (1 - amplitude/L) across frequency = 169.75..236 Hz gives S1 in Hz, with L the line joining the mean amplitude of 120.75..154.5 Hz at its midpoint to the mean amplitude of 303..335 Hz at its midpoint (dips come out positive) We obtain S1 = 1.7 Hz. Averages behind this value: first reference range 108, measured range 109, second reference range 117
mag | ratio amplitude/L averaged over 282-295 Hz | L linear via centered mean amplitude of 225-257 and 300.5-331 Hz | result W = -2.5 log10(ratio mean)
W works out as -0.117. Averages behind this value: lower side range 84.1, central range 118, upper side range 118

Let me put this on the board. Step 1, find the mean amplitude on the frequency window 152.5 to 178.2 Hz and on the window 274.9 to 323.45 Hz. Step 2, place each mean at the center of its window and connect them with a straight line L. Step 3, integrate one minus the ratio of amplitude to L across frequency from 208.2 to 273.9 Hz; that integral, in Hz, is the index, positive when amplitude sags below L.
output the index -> 9.7 Hz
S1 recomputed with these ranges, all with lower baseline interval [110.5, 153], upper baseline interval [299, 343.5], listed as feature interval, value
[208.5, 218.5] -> -0.42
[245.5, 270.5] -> 6.06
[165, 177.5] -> 0.41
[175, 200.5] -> 0.30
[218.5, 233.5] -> 0.77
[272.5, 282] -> -0.46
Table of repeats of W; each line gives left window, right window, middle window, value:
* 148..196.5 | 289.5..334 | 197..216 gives -0.05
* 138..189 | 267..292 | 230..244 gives 0.27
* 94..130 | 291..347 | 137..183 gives -0.02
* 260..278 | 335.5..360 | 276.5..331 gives -0.07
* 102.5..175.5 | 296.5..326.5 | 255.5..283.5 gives 0.08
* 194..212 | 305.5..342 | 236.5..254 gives 0.46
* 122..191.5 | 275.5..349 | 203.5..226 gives -0.02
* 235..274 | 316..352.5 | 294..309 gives -0.12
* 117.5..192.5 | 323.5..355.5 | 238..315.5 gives 0.07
